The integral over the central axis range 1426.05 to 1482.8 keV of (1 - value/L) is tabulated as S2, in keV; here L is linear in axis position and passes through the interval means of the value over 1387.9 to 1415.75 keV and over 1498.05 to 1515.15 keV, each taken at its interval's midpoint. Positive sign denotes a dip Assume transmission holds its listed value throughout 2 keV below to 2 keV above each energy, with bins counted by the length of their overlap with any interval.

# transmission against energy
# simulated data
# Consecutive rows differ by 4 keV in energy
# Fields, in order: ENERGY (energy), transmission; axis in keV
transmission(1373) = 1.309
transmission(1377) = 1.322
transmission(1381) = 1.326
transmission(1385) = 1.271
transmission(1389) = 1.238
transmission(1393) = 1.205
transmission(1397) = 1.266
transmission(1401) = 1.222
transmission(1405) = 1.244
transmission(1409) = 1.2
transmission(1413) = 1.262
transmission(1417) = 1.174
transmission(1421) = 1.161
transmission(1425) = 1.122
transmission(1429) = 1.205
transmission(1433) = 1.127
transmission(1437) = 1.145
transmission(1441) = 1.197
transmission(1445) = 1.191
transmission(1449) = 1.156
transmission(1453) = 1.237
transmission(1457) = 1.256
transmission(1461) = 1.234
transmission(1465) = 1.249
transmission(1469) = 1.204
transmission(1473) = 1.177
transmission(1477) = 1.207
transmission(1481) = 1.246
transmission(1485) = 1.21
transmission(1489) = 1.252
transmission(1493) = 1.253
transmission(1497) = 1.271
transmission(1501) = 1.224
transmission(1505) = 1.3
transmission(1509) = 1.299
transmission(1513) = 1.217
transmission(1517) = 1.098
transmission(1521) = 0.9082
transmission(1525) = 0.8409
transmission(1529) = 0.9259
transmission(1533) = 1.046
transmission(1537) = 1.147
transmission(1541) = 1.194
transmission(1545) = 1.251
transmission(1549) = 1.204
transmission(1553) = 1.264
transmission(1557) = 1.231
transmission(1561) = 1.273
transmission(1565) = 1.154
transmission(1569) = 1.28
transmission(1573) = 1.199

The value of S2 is 2.1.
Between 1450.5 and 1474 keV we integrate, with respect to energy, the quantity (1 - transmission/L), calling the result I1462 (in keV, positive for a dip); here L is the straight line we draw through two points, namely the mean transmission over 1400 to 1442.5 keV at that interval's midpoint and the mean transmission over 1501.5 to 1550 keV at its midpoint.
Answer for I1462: -1.3 keV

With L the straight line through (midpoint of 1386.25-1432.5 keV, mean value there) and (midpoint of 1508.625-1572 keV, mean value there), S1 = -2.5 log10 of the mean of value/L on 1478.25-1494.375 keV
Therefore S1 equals -0.06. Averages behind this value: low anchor 1.21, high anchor 1.14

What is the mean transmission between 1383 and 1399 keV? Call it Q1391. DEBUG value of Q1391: 1.25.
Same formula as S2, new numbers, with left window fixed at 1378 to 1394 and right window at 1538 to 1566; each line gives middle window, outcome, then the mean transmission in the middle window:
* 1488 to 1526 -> 2.0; 1.17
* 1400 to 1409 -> 0.3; 1.23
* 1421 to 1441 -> 1.6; 1.16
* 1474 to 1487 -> 0.3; 1.22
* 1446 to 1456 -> 0.4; 1.2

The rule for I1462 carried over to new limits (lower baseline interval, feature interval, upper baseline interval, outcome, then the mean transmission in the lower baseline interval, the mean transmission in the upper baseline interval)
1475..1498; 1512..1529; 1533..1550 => 3.0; 1.24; 1.18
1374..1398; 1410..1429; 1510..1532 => 0.4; 1.27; 1.01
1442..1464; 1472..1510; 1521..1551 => -3.1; 1.22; 1.08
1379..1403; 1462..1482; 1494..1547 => -0.6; 1.25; 1.13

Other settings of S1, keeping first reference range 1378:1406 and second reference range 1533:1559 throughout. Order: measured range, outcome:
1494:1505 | -0.03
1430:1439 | 0.09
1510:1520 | 0.06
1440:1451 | 0.05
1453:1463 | -0.01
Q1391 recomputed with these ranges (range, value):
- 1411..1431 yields 1.18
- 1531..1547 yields 1.16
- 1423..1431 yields 1.16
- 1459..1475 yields 1.22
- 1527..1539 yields 1.04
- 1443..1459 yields 1.21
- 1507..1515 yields 1.26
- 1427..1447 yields 1.17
